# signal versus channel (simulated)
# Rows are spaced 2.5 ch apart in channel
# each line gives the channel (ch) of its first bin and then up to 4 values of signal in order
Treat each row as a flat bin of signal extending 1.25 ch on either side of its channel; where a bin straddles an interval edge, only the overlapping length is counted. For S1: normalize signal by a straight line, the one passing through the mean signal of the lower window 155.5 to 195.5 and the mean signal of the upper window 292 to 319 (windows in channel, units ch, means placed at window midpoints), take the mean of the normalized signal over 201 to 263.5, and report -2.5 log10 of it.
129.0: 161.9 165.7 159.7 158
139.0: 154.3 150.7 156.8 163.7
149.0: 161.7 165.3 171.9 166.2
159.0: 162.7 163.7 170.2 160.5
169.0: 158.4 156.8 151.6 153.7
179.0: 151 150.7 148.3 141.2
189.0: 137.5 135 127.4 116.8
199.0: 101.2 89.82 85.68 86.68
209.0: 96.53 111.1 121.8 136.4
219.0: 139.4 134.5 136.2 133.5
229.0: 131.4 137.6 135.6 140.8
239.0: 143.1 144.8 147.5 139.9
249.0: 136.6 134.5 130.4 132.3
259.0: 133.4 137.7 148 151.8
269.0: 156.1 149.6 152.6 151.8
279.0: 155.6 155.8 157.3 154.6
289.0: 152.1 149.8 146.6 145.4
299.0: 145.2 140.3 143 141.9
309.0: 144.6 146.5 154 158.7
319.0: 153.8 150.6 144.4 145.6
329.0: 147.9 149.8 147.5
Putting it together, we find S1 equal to 0.17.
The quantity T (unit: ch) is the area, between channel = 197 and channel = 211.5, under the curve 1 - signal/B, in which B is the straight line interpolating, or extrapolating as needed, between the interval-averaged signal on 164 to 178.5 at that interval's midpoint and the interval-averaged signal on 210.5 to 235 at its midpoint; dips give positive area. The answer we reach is 4.7 ch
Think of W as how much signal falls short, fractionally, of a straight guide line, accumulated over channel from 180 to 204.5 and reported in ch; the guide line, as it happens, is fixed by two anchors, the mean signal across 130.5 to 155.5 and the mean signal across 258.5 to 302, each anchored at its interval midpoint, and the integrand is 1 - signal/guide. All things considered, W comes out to 5.0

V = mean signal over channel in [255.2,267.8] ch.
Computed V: 141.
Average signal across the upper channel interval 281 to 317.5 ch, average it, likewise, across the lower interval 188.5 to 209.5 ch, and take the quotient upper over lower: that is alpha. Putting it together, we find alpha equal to 1.4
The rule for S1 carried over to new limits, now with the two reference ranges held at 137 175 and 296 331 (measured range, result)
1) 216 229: 0.147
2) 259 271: 0.034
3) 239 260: 0.113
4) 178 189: 0.086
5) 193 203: 0.411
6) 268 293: -0.023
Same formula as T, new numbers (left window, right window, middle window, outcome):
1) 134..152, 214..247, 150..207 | 3.19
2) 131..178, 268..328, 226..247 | 2.02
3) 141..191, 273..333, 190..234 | 9.94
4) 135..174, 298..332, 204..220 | 4.46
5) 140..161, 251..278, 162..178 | 0.05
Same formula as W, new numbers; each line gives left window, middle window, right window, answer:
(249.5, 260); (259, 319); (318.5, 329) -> -3.8 ch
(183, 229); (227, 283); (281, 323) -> -3.1 ch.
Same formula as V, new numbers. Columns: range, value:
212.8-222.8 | 133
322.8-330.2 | 146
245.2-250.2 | 138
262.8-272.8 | 151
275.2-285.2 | 155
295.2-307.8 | 143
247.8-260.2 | 133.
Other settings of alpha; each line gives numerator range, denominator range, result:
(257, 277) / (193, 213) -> 1.44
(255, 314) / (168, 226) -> 1.14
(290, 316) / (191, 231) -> 1.24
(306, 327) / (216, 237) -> 1.10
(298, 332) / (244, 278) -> 1.03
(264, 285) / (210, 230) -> 1.18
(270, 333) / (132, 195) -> 0.96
